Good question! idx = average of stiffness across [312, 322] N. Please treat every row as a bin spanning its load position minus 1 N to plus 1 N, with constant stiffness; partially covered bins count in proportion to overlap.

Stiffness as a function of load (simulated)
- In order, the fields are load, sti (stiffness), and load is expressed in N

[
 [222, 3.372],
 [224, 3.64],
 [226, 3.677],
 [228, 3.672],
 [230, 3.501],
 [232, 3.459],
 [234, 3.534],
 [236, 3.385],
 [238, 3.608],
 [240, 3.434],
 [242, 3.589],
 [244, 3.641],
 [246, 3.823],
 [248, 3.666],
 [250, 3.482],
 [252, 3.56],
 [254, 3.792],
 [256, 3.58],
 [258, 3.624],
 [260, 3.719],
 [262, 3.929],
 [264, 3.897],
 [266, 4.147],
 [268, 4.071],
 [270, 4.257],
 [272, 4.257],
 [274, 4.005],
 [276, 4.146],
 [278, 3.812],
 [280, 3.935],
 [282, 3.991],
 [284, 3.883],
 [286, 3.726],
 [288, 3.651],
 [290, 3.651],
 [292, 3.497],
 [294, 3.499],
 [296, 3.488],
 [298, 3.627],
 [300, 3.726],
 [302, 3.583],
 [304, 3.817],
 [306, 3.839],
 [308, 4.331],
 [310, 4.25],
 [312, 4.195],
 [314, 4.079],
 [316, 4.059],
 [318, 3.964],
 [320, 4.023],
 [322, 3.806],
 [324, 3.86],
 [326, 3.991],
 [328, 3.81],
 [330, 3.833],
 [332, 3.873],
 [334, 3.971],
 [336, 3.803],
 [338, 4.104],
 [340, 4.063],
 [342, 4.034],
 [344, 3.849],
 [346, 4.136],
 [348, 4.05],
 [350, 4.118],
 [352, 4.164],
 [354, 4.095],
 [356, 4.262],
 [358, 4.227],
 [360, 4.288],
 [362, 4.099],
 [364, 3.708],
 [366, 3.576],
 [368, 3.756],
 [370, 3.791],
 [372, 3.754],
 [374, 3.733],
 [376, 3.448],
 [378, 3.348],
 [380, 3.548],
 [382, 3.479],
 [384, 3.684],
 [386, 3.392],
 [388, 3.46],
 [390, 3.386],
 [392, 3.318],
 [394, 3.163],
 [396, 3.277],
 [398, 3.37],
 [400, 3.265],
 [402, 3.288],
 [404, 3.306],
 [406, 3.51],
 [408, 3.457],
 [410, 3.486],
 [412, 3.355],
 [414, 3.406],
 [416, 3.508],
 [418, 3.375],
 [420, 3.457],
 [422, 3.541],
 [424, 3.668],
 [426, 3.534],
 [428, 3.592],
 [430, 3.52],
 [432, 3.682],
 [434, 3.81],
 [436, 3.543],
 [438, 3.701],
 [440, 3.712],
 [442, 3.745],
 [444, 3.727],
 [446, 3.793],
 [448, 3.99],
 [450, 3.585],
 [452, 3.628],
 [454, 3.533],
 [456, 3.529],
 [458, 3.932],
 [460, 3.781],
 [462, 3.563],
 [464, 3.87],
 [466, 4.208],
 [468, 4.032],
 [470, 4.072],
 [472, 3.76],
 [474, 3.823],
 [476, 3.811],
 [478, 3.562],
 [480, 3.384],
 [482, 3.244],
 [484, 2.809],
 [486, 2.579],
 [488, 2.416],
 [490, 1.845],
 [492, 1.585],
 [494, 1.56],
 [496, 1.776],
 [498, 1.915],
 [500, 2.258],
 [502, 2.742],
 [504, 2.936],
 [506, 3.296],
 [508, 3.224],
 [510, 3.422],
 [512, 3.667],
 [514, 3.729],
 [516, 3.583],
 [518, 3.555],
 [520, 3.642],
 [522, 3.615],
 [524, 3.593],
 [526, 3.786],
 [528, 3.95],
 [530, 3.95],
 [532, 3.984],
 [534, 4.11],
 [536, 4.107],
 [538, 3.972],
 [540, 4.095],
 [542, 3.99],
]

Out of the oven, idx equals 4.03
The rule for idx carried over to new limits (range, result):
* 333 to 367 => 4.03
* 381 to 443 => 3.48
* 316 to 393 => 3.84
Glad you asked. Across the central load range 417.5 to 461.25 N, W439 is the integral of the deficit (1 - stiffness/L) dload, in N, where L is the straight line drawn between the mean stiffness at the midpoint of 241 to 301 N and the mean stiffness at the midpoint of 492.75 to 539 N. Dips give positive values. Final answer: -2.5 N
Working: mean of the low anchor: 3.79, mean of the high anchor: 3.31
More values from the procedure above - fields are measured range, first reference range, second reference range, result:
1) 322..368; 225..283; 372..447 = -4.8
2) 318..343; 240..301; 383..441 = -1.9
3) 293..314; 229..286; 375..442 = -0.9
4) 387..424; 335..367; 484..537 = 3.2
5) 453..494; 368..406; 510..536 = 3.6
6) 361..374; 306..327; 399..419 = -0.3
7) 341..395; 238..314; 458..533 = -2.8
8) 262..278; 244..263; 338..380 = -1.6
